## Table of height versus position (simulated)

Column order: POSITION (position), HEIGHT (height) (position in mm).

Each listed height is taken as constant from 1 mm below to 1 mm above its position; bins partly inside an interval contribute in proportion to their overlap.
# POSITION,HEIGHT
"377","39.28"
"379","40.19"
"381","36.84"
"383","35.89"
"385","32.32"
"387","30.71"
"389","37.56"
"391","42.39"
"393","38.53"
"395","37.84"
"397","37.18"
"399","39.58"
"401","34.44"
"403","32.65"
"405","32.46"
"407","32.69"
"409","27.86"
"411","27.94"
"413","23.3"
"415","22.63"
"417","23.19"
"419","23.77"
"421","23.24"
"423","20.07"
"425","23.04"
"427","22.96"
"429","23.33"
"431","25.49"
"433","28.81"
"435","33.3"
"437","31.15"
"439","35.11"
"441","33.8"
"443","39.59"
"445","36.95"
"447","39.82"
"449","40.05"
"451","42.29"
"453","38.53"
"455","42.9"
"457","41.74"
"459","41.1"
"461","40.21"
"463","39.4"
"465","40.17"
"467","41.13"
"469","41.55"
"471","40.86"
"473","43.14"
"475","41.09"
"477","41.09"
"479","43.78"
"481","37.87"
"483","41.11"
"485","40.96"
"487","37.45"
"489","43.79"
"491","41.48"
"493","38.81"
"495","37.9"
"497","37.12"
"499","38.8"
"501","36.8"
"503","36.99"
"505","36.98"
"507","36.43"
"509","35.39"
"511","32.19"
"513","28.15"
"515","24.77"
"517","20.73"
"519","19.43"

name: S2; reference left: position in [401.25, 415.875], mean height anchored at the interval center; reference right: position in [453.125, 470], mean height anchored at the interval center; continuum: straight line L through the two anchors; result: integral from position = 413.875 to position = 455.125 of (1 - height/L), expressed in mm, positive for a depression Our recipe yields 5.3 mm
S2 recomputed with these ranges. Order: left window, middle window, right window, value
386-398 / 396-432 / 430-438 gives 6.5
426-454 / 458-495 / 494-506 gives -5.0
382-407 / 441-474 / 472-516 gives -2.9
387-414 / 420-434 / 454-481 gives 5.0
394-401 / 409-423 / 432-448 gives 4.8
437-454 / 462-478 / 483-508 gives -1.2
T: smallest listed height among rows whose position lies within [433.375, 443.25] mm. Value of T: 31.15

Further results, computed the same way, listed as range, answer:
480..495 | 37.45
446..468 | 38.53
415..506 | 20.07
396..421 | 22.63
